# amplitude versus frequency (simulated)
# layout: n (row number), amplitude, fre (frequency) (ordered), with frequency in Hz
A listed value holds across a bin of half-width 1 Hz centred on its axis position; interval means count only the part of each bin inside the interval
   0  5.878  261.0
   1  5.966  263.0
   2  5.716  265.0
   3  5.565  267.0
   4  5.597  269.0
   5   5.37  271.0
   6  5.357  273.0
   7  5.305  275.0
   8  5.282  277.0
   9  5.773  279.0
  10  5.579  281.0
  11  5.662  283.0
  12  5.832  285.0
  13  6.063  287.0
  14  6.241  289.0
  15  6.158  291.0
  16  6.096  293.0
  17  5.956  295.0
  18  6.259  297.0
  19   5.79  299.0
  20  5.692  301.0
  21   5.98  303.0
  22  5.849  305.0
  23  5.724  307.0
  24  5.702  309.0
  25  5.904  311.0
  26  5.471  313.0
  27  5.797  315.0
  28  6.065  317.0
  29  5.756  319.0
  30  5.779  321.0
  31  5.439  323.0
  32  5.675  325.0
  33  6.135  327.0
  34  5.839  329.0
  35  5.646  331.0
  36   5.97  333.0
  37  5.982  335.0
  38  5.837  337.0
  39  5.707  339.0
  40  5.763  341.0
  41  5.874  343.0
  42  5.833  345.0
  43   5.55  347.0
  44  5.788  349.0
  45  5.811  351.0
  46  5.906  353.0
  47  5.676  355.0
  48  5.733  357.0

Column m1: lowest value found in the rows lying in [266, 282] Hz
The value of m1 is 5.282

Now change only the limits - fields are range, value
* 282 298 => 5.662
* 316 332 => 5.439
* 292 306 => 5.692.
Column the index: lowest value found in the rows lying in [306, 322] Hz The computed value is 5.471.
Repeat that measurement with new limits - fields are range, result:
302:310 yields 5.702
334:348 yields 5.55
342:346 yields 5.833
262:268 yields 5.565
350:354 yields 5.811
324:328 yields 5.675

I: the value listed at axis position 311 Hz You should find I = 5.904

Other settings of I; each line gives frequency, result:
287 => 6.063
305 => 5.849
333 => 5.97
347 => 5.55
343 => 5.874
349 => 5.788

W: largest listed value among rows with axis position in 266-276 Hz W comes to 5.597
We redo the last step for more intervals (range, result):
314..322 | 6.065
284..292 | 6.241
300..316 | 5.98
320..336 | 6.135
